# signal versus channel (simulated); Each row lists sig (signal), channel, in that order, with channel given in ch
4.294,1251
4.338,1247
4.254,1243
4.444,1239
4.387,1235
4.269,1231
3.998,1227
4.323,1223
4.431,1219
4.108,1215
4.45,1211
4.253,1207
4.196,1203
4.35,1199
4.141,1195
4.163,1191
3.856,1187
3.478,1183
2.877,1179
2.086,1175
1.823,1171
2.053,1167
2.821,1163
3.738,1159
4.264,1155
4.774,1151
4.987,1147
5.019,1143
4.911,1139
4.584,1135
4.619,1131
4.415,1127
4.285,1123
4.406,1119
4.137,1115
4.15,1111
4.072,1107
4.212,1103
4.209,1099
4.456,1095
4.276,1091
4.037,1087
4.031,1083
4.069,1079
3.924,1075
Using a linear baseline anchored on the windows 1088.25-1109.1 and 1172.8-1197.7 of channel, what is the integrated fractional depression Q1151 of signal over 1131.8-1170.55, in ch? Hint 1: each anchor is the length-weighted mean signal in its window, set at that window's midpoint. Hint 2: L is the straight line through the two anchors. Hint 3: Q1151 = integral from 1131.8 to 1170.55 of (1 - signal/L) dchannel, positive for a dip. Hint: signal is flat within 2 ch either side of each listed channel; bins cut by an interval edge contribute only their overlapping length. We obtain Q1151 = -2.80 ch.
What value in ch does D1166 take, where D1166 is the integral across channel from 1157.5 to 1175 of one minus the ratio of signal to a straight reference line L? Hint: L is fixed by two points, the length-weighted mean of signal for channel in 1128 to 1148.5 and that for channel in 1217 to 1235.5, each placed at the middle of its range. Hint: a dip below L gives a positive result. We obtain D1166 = 8.0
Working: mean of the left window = 4.8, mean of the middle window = 2.52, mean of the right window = 4.27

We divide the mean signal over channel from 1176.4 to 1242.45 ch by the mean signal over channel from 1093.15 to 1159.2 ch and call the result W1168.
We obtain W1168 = 0.9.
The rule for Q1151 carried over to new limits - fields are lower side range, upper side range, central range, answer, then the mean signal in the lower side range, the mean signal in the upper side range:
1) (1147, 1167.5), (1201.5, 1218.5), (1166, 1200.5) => 7.0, 3.78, 4.27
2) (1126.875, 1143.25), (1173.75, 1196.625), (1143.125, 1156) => -1.2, 4.71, 3.47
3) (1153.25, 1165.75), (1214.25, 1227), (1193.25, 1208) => -0.8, 3.5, 4.26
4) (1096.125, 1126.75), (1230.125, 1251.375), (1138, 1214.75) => 8.7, 4.23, 4.34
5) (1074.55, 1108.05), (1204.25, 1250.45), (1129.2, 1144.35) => -2.1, 4.16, 4.29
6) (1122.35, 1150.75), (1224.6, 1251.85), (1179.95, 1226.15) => 3.2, 4.71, 4.28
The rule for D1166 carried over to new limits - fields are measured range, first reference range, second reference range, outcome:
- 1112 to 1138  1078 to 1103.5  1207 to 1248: -1.25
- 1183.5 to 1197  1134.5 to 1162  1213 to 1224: 1.23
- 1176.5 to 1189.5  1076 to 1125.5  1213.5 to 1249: 2.66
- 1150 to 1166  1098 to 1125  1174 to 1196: 0.08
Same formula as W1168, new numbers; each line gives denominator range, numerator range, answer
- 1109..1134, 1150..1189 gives 0.72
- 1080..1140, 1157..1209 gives 0.78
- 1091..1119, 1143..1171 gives 0.88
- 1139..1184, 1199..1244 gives 1.22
